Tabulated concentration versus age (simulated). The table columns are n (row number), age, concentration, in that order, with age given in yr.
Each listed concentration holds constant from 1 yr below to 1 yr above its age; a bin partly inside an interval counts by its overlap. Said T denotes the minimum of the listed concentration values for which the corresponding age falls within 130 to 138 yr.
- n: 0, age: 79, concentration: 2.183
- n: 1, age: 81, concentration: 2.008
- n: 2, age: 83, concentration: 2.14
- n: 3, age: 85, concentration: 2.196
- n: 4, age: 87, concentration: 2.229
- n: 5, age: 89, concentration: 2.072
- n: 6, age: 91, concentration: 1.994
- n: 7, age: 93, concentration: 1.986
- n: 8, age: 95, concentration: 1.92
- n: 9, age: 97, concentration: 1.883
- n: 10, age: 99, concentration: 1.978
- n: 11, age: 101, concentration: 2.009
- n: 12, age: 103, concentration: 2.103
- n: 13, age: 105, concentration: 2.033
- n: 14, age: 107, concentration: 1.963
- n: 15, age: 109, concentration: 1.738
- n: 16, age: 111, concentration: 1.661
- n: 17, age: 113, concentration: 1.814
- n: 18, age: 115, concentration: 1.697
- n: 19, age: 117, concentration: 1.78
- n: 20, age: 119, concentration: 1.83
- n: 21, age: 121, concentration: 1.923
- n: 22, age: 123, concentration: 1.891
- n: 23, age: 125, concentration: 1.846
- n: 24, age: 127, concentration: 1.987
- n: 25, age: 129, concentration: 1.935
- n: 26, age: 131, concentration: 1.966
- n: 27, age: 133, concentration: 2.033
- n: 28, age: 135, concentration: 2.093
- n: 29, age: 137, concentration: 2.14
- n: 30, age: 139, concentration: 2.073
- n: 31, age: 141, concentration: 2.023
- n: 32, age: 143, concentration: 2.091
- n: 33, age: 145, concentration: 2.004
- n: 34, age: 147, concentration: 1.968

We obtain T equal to 1.966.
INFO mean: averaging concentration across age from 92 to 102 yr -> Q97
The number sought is 1.96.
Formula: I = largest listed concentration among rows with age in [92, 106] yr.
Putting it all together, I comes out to 2.103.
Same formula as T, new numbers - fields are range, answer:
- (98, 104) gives 1.978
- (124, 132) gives 1.846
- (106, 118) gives 1.661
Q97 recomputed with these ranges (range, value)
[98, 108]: 2.02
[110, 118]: 1.74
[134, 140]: 2.1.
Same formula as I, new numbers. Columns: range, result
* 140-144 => 2.091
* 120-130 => 1.987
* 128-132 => 1.966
